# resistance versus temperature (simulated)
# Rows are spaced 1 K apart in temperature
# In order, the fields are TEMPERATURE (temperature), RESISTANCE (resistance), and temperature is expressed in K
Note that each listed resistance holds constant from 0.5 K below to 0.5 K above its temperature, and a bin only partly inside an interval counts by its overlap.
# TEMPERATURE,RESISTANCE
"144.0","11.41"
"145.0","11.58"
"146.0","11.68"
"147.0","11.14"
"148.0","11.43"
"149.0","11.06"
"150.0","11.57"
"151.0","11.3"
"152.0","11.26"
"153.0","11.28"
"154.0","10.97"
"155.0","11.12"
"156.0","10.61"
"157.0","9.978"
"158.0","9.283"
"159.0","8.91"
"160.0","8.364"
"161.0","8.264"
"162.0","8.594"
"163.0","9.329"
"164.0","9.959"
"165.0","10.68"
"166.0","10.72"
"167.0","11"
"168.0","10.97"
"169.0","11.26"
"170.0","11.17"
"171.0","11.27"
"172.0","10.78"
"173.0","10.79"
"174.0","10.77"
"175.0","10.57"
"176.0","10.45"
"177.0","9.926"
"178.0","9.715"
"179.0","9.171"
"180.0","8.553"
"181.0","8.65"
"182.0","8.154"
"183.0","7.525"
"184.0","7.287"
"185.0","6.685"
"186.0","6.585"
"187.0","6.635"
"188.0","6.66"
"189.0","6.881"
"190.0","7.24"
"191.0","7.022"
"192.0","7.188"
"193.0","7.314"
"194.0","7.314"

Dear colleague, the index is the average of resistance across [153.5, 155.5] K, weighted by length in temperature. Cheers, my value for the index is 11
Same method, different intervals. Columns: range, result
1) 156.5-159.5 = 9.39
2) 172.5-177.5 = 10.5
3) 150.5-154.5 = 11.2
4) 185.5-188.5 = 6.63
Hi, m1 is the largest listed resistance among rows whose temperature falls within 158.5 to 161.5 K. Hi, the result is 8.91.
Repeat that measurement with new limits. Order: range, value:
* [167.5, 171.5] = 11.27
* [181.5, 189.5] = 8.154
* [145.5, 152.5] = 11.68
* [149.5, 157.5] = 11.57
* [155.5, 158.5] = 10.61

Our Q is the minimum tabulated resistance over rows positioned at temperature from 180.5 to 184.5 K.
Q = 7.287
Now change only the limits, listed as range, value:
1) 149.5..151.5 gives 11.3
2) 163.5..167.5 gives 9.959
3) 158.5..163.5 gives 8.264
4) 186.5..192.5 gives 6.635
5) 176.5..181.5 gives 8.553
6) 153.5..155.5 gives 10.97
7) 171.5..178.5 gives 9.715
